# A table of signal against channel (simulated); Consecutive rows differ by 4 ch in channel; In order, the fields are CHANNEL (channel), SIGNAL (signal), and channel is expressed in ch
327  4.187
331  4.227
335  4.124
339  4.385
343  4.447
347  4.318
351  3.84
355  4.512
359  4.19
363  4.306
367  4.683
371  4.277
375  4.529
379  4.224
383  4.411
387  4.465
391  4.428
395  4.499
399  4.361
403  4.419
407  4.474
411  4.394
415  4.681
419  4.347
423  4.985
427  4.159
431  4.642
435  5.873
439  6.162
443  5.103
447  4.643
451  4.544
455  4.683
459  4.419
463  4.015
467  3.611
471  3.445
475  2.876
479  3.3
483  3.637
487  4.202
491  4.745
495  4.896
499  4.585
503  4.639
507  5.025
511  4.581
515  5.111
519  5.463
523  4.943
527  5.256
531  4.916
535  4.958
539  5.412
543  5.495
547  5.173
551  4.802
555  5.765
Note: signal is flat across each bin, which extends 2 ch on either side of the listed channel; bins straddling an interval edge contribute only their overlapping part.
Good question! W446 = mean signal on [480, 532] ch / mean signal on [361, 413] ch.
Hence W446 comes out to 1.1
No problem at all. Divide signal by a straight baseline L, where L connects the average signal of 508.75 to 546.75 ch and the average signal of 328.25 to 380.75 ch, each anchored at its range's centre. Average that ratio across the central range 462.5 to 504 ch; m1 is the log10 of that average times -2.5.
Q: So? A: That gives 0.23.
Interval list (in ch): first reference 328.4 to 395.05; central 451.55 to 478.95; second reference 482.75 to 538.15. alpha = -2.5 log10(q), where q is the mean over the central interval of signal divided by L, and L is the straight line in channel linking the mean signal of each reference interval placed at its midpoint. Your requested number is 0.21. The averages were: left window 4.34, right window 4.83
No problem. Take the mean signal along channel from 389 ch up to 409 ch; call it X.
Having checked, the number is 4.44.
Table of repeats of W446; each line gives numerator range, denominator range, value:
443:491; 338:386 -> 0.93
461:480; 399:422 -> 0.77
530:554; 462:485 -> 1.49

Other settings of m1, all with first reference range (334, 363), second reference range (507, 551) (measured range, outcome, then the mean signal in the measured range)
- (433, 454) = -0.12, 5.24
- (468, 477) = 0.45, 3.21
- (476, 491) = 0.28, 3.79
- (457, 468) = 0.18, 4.05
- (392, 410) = 0.02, 4.44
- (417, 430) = 0.03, 4.51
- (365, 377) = -0.03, 4.5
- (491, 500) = 0.04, 4.76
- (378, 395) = 0.01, 4.41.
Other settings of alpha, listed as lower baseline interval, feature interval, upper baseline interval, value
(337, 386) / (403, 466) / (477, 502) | -0.10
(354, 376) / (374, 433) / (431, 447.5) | 0.11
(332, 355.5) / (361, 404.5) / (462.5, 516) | -0.05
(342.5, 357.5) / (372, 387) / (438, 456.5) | 0.02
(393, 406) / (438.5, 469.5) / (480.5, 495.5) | -0.05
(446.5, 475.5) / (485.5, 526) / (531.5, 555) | -0.04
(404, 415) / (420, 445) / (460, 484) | -0.24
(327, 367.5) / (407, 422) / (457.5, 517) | -0.07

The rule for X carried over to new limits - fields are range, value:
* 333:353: 4.22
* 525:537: 5.04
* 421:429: 4.57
